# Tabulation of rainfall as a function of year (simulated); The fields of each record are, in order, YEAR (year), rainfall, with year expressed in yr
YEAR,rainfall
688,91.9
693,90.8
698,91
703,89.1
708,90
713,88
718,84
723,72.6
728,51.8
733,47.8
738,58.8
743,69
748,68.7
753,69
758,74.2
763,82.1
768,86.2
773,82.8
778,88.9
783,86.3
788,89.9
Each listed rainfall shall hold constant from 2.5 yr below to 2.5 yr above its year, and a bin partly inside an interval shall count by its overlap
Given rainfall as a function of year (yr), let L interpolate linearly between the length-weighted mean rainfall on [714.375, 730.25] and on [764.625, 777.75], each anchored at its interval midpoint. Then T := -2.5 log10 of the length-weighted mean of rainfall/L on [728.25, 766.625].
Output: 0.18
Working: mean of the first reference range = 71.1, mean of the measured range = 66.7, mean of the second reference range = 85.1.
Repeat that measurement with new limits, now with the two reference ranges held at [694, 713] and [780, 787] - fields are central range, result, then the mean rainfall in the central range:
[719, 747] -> 0.395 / 61.8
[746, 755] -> 0.270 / 68.9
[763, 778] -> 0.036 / 84.8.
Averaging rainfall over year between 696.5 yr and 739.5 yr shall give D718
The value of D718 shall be 74.8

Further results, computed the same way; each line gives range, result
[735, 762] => 68.4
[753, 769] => 78.5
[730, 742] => 55.2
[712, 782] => 73.1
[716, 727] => 74.4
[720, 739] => 58.4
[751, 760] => 71.6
